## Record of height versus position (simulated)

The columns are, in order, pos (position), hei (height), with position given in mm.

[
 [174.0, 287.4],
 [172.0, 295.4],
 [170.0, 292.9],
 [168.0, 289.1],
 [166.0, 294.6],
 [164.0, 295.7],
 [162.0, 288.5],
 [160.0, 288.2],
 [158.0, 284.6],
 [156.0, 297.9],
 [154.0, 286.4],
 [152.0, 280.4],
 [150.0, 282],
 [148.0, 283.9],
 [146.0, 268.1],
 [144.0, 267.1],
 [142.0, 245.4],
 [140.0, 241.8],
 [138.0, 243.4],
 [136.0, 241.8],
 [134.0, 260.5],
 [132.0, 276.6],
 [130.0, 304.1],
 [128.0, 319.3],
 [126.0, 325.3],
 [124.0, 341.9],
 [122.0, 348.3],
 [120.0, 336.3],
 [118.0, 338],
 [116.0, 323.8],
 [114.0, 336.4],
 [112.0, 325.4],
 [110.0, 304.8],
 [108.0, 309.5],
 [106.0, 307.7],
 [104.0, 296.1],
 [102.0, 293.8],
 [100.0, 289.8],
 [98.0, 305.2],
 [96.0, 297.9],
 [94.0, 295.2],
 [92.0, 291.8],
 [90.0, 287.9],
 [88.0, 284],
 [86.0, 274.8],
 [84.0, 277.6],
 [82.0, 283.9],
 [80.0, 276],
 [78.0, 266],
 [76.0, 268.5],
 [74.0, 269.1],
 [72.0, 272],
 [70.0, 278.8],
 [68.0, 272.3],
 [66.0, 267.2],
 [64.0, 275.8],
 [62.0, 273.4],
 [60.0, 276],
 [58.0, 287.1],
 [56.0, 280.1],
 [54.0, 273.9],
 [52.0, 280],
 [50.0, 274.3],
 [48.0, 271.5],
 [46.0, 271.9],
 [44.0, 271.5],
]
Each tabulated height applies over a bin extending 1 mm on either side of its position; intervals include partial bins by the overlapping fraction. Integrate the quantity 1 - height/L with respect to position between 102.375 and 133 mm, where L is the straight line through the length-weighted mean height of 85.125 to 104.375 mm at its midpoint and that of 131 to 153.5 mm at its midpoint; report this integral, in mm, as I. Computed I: -4.5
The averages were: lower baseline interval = 292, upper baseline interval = 263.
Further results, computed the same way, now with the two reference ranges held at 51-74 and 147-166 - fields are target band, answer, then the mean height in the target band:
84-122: -3.4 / 306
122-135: -1.1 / 308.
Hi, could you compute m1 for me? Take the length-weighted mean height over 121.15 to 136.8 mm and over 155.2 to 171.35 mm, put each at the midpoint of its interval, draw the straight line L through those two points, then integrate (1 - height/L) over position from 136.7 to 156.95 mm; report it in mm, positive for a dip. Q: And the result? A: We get 1.9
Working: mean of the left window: 303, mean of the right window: 291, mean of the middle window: 269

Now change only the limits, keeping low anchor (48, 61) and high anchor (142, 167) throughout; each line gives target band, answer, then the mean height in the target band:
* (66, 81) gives 0.40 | 272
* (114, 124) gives -1.98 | 337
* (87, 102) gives -0.70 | 293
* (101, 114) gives -1.29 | 309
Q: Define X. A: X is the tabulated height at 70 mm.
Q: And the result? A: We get 278.8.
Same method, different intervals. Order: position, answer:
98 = 305.2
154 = 286.4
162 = 288.5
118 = 338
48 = 271.5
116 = 323.8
